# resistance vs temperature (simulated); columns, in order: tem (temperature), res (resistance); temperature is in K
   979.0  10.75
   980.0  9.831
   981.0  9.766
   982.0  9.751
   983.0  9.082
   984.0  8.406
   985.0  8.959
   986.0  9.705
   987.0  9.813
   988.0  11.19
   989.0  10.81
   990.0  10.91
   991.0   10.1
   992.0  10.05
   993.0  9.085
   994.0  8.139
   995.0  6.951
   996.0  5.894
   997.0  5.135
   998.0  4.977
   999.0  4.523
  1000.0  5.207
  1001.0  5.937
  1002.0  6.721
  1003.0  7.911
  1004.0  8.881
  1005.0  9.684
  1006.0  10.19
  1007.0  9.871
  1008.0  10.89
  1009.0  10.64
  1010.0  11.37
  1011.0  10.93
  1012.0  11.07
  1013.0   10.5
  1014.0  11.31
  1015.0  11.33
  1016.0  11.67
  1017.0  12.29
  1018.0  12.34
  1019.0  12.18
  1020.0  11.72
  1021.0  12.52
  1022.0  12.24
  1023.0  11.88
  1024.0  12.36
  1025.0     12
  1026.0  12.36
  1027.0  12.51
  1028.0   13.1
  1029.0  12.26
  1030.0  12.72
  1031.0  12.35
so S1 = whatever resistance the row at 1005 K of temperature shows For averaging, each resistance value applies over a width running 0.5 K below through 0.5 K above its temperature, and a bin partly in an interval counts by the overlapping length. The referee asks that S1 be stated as 9.684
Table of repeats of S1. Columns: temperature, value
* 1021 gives 12.52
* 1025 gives 12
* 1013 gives 10.5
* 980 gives 9.831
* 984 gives 8.406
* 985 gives 8.959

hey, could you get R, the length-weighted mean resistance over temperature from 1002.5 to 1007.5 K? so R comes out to 9.31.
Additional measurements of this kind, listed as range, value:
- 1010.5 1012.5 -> 11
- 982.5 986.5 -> 9.04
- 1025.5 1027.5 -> 12.4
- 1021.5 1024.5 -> 12.2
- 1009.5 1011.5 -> 11.1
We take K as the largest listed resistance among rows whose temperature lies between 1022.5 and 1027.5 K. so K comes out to 12.51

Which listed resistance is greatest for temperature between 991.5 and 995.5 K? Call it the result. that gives 10.05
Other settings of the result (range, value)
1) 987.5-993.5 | 11.19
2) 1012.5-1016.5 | 11.67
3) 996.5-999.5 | 5.135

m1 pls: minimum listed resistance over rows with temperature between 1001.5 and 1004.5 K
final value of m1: 6.721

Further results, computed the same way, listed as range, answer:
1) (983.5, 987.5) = 8.406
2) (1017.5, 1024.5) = 11.72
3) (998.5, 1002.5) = 4.523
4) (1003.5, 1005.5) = 8.881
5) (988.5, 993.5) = 9.085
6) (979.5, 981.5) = 9.766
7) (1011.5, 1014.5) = 10.5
